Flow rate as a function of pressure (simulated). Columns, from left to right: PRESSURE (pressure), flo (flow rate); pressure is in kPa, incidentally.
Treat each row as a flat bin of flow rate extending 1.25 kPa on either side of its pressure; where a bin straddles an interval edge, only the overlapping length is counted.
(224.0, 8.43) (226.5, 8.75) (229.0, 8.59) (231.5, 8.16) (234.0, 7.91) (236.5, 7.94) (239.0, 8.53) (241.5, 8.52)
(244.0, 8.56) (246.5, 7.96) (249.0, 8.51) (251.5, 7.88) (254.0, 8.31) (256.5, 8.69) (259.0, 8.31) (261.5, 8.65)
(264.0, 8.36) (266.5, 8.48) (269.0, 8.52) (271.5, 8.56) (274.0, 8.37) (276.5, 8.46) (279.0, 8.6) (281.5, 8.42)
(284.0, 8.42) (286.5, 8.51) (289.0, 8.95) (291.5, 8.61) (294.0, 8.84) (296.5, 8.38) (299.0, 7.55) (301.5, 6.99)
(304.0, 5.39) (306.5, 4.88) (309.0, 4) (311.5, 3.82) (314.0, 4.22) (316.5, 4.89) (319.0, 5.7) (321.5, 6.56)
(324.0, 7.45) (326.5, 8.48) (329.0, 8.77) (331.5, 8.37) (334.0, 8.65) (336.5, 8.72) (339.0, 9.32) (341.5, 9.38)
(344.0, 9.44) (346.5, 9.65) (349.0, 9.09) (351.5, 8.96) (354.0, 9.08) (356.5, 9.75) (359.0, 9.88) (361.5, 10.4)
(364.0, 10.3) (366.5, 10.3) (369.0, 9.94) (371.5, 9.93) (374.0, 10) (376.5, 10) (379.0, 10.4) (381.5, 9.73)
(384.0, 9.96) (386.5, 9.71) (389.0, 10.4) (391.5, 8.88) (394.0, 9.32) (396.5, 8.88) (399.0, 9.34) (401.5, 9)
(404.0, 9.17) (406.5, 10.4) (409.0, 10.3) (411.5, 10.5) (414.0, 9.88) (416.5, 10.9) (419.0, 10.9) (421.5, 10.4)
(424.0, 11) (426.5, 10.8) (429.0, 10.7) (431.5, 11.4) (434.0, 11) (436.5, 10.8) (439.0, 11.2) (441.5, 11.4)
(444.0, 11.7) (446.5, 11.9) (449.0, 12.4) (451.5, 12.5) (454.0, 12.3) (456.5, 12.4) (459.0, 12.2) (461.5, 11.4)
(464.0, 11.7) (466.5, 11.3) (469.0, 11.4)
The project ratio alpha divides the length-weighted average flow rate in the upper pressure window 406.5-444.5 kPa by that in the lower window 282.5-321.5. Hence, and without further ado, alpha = 1.64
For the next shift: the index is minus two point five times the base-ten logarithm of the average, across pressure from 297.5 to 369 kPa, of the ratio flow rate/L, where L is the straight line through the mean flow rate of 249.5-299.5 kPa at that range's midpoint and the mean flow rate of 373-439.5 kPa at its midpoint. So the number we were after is 0.17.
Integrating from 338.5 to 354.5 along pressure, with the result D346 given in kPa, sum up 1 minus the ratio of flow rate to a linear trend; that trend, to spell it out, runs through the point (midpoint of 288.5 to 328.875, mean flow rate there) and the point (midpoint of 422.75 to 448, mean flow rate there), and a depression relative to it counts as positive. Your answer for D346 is -2.7 kPa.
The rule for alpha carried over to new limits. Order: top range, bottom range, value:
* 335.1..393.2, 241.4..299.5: 1.15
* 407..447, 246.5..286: 1.29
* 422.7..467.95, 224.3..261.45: 1.39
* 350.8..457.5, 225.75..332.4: 1.35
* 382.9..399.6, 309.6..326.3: 1.70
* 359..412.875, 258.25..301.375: 1.17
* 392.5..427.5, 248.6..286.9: 1.19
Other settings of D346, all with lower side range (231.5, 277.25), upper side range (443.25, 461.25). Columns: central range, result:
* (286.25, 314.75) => 7.9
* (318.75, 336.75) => 3.4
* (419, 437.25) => 1.3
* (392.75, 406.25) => 2.3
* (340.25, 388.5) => 3.1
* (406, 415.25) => 0.9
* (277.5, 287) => 0.4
